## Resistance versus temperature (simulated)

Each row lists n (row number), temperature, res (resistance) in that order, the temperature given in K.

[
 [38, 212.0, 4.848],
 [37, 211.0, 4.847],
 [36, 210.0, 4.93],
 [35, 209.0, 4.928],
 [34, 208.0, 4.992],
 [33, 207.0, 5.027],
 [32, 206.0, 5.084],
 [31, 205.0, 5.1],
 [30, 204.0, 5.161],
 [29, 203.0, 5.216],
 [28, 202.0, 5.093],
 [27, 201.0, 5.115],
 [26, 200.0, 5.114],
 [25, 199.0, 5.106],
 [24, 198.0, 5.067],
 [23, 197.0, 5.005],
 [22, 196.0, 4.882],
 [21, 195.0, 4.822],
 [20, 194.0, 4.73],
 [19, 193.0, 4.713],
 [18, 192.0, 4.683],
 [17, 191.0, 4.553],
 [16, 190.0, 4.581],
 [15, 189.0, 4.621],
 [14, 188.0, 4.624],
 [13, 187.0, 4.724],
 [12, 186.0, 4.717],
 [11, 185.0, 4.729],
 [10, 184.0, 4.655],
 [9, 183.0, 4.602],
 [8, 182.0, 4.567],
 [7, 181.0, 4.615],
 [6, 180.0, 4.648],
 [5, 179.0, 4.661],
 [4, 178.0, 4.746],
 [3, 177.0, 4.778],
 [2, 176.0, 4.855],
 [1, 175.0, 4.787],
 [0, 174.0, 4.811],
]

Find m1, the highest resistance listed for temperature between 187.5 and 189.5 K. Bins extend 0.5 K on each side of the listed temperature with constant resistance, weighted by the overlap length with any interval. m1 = 4.624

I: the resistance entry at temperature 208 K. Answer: 4.992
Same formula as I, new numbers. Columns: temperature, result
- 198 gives 5.067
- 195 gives 4.822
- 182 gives 4.567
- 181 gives 4.615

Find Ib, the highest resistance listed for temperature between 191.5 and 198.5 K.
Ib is 5.067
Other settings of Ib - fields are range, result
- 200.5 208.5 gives 5.216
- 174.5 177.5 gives 4.855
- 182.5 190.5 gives 4.729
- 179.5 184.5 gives 4.655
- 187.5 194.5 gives 4.73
